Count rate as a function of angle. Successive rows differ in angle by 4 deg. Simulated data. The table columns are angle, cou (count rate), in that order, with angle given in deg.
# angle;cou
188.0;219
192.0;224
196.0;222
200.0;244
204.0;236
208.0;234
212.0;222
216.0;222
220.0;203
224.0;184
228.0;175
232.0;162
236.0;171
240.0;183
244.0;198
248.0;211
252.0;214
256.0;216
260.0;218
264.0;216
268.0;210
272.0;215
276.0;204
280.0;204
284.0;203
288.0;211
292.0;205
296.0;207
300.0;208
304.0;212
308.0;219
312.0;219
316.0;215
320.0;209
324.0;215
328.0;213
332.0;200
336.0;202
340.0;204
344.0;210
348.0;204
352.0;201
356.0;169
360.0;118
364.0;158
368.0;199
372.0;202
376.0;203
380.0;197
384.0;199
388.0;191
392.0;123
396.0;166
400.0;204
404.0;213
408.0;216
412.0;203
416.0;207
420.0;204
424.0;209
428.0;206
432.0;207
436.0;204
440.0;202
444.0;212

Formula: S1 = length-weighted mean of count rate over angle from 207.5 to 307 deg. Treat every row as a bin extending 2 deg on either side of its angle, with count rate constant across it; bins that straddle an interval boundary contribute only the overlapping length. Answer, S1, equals 204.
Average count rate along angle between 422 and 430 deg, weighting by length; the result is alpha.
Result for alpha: 208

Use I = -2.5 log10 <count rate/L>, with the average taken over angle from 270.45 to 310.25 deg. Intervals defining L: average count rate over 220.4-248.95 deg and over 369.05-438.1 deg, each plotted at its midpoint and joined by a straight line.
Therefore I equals -0.11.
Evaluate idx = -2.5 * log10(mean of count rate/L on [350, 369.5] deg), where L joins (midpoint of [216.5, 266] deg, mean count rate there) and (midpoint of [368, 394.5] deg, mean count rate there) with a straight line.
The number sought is 0.12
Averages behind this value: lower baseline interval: 197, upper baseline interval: 186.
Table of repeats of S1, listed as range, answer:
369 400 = 185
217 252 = 189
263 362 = 204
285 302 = 207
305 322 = 215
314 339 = 209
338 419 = 190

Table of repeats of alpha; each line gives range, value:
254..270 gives 215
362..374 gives 186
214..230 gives 196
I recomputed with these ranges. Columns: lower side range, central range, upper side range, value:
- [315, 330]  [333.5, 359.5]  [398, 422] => 0.10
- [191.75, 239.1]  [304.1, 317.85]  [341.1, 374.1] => -0.14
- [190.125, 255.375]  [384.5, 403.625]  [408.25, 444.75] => 0.17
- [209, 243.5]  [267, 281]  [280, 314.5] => -0.02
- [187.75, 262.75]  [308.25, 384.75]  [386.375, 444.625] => 0.02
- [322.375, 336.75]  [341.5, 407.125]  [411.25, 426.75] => 0.12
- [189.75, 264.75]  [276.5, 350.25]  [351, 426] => -0.06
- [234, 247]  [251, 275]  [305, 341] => -0.12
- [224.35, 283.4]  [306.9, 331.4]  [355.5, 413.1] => -0.12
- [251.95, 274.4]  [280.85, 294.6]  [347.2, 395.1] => 0.00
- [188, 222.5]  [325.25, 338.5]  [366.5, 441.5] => 0.01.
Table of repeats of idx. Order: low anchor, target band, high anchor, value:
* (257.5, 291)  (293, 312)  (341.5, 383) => -0.05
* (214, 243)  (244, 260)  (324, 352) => -0.12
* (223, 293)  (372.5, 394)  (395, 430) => 0.11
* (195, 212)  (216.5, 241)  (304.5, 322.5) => 0.25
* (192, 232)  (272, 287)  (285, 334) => 0.03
